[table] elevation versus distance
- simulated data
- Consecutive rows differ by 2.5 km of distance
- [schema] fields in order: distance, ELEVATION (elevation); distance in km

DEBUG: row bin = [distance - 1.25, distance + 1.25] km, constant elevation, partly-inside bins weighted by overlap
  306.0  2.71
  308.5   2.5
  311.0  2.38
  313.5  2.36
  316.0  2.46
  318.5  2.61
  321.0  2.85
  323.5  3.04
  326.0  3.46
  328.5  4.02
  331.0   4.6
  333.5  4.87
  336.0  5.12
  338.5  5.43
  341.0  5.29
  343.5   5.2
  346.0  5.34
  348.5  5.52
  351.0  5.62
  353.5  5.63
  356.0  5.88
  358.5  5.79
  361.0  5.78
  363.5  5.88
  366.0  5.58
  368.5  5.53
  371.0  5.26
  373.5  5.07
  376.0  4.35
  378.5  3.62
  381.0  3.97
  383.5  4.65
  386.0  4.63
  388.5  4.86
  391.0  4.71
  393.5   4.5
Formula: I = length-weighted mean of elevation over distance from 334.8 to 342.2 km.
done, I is 5.28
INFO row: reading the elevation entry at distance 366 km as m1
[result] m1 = 5.58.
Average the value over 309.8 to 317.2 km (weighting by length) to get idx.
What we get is 2.4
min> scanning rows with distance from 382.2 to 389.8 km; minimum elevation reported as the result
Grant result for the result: 4.63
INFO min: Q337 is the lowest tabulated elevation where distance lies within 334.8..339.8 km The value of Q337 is 5.12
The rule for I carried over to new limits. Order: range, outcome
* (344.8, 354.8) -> 5.53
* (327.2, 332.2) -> 4.3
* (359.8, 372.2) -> 5.61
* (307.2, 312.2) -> 2.44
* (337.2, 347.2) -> 5.31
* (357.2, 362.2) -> 5.79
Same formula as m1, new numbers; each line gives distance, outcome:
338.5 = 5.43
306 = 2.71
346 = 5.34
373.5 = 5.07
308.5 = 2.5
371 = 5.26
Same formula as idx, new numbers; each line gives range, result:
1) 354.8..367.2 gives 5.78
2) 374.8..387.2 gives 4.24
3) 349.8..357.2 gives 5.71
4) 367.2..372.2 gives 5.4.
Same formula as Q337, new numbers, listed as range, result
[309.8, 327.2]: 2.36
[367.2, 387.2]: 3.62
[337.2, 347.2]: 5.2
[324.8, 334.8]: 3.46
